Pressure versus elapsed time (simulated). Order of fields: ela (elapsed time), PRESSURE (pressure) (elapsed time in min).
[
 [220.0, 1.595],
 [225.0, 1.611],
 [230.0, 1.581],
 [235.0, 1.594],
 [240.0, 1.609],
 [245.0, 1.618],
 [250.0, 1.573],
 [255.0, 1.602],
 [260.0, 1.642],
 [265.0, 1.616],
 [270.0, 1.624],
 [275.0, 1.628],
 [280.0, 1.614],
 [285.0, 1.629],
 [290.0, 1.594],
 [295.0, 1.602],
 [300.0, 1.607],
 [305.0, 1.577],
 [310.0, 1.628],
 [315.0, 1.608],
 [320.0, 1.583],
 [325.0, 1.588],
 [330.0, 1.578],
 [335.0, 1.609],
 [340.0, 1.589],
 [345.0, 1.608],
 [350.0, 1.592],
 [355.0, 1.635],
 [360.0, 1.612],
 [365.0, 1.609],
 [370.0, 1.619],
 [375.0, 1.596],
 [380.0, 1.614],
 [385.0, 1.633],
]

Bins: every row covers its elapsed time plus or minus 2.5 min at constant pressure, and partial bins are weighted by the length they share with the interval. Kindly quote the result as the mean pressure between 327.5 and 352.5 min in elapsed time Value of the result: 1.6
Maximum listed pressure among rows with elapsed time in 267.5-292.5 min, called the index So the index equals 1.629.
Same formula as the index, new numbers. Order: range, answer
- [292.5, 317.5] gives 1.628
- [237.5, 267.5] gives 1.642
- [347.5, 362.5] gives 1.635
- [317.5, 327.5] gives 1.588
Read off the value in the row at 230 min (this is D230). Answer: 1.581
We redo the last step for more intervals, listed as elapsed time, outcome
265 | 1.616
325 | 1.588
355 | 1.635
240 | 1.609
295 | 1.602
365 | 1.609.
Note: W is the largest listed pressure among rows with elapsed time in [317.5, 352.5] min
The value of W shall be 1.609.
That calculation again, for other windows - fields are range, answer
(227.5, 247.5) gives 1.618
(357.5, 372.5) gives 1.619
